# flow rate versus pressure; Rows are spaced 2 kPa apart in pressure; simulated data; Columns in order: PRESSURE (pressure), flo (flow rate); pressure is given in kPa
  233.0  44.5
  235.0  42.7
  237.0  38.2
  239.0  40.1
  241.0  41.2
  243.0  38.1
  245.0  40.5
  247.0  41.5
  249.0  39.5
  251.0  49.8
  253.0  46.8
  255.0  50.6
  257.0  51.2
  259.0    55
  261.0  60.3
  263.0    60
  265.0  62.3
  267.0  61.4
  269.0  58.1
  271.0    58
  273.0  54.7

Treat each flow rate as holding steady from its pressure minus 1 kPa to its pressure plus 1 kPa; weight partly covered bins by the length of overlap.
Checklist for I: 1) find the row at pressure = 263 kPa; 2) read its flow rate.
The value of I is 60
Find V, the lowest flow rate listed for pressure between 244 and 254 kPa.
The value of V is 39.5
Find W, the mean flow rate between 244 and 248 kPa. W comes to 41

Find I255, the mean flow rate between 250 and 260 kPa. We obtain 50.7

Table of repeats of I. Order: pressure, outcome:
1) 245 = 40.5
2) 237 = 38.2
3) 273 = 54.7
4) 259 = 55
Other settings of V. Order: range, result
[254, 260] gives 50.6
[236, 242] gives 38.2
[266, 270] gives 58.1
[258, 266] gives 55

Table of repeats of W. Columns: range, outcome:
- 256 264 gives 56.6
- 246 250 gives 40.5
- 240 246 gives 39.9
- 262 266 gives 61.1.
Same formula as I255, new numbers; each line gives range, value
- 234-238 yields 40.5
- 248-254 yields 45.4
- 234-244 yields 40.1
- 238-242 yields 40.7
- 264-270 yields 60.6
